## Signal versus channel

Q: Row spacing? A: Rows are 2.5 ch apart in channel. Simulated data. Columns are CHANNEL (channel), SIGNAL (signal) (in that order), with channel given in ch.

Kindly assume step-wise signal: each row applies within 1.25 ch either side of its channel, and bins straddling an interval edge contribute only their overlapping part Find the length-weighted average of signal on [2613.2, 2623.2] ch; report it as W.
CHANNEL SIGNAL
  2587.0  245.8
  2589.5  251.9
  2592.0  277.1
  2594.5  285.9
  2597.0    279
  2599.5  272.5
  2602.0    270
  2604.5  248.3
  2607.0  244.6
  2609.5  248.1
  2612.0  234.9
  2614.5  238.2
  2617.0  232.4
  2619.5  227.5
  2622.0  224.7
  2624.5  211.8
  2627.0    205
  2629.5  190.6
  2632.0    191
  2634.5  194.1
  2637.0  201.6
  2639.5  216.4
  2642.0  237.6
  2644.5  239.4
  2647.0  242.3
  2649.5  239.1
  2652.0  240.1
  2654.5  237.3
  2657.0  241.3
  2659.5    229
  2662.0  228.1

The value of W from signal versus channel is 231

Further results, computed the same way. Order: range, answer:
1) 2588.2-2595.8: 272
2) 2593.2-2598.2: 282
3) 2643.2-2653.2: 240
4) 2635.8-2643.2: 219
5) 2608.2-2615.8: 240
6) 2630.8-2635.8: 193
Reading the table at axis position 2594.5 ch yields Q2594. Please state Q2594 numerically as 285.9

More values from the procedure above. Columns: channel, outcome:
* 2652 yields 240.1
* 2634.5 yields 194.1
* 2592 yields 277.1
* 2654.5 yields 237.3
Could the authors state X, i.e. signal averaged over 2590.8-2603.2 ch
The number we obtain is 277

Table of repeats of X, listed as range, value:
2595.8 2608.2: 263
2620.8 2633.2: 205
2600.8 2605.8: 259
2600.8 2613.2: 249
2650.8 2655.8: 239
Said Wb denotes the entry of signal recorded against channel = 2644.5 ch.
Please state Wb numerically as 239.4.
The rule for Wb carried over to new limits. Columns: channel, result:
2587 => 245.8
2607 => 244.6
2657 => 241.3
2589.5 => 251.9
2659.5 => 229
